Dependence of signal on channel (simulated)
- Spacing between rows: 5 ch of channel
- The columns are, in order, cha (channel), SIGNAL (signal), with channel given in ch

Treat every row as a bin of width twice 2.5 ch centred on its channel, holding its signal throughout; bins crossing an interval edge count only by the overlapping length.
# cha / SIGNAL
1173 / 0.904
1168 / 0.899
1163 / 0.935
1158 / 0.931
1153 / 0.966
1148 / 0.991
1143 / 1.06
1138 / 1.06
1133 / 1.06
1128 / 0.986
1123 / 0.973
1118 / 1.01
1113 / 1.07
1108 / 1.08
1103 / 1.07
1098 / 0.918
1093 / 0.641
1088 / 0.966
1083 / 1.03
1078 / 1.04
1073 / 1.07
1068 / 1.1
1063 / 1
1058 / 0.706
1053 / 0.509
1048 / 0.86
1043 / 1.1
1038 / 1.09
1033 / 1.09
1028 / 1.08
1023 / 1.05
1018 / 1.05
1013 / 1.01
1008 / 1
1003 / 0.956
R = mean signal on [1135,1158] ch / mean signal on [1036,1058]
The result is 1.2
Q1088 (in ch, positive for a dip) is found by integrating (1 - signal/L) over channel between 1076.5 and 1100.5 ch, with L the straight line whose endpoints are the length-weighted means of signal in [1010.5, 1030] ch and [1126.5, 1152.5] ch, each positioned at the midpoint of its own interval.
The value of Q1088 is 2.8 ch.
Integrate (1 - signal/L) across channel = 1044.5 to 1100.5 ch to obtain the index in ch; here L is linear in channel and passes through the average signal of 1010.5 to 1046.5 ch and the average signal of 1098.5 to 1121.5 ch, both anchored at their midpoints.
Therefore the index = 8.1 ch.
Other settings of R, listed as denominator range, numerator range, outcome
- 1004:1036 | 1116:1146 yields 0.98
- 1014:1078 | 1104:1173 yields 1.02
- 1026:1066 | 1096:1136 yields 1.10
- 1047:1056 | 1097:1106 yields 1.54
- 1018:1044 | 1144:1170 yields 0.88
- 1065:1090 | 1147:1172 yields 0.90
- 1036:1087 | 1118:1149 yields 1.08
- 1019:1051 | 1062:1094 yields 0.96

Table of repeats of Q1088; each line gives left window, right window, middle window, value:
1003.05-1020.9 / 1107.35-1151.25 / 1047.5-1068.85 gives 4.3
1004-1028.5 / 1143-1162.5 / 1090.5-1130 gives 0.9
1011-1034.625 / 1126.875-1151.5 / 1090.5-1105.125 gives 2.4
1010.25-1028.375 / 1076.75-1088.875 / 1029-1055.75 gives 2.5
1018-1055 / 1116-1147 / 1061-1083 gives -1.2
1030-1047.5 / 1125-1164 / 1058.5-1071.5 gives 0.6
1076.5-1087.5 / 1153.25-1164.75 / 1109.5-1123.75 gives -0.6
